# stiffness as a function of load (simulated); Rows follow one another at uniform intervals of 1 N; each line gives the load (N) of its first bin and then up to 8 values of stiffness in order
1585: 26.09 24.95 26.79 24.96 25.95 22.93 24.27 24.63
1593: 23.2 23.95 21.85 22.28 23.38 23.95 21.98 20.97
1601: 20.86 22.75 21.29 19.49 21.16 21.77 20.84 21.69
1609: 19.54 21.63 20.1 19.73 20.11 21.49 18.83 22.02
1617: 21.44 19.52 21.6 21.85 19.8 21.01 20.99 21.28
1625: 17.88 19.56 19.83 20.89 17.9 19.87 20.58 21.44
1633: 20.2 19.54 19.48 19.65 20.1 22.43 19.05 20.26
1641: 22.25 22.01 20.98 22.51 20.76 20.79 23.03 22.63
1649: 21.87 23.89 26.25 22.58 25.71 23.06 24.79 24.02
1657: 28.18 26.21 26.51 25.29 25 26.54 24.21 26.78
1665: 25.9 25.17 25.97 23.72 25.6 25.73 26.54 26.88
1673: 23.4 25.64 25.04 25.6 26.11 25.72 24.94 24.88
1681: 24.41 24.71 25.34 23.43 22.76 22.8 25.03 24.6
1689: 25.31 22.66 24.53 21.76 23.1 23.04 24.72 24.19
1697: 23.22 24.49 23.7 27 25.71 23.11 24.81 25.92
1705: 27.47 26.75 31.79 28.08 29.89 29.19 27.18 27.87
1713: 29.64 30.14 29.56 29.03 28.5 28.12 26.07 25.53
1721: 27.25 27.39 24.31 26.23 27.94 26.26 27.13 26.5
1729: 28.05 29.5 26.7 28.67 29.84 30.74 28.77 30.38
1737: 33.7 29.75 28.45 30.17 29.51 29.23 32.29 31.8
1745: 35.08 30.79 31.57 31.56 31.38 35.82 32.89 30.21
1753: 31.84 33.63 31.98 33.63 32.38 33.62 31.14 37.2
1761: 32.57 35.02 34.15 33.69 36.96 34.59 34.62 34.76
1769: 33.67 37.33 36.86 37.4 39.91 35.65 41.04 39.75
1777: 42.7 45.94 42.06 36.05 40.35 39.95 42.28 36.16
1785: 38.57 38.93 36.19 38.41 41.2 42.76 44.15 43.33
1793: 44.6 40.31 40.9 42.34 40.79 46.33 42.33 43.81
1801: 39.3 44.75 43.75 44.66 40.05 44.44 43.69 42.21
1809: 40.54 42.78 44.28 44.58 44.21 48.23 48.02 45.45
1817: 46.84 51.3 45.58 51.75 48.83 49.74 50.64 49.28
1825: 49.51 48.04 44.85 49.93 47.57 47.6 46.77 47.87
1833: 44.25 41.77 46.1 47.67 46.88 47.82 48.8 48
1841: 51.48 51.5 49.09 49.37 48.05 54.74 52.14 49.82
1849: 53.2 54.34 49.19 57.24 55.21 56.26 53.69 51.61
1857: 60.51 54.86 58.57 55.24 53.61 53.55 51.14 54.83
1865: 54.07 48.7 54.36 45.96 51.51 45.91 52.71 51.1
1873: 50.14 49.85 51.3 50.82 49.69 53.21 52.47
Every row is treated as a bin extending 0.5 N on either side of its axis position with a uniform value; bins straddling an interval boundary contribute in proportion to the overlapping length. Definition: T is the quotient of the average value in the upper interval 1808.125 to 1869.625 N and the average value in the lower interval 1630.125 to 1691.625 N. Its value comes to 2.1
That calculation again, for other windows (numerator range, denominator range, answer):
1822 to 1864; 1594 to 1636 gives 2.44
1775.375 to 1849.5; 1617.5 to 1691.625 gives 1.95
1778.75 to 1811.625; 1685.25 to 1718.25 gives 1.59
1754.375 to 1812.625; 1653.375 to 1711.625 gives 1.55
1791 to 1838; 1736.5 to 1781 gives 1.32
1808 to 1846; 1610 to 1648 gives 2.30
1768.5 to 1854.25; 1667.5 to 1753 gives 1.65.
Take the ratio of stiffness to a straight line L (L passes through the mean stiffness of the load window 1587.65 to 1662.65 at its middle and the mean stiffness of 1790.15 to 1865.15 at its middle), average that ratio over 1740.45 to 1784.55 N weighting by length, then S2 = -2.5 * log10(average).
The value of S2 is 0.131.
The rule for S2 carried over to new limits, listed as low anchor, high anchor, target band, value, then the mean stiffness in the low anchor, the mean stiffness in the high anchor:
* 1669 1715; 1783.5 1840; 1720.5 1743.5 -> 0.12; 25.6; 44.7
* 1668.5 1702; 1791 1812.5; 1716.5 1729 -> 0.14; 24.6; 42.9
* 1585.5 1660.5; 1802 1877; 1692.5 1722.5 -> 0.22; 22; 49.3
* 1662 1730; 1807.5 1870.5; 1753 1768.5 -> 0.08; 25.9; 49.6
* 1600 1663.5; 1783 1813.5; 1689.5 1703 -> 0.23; 21.7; 42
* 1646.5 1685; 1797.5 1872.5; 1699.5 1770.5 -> 0.15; 25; 48.9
